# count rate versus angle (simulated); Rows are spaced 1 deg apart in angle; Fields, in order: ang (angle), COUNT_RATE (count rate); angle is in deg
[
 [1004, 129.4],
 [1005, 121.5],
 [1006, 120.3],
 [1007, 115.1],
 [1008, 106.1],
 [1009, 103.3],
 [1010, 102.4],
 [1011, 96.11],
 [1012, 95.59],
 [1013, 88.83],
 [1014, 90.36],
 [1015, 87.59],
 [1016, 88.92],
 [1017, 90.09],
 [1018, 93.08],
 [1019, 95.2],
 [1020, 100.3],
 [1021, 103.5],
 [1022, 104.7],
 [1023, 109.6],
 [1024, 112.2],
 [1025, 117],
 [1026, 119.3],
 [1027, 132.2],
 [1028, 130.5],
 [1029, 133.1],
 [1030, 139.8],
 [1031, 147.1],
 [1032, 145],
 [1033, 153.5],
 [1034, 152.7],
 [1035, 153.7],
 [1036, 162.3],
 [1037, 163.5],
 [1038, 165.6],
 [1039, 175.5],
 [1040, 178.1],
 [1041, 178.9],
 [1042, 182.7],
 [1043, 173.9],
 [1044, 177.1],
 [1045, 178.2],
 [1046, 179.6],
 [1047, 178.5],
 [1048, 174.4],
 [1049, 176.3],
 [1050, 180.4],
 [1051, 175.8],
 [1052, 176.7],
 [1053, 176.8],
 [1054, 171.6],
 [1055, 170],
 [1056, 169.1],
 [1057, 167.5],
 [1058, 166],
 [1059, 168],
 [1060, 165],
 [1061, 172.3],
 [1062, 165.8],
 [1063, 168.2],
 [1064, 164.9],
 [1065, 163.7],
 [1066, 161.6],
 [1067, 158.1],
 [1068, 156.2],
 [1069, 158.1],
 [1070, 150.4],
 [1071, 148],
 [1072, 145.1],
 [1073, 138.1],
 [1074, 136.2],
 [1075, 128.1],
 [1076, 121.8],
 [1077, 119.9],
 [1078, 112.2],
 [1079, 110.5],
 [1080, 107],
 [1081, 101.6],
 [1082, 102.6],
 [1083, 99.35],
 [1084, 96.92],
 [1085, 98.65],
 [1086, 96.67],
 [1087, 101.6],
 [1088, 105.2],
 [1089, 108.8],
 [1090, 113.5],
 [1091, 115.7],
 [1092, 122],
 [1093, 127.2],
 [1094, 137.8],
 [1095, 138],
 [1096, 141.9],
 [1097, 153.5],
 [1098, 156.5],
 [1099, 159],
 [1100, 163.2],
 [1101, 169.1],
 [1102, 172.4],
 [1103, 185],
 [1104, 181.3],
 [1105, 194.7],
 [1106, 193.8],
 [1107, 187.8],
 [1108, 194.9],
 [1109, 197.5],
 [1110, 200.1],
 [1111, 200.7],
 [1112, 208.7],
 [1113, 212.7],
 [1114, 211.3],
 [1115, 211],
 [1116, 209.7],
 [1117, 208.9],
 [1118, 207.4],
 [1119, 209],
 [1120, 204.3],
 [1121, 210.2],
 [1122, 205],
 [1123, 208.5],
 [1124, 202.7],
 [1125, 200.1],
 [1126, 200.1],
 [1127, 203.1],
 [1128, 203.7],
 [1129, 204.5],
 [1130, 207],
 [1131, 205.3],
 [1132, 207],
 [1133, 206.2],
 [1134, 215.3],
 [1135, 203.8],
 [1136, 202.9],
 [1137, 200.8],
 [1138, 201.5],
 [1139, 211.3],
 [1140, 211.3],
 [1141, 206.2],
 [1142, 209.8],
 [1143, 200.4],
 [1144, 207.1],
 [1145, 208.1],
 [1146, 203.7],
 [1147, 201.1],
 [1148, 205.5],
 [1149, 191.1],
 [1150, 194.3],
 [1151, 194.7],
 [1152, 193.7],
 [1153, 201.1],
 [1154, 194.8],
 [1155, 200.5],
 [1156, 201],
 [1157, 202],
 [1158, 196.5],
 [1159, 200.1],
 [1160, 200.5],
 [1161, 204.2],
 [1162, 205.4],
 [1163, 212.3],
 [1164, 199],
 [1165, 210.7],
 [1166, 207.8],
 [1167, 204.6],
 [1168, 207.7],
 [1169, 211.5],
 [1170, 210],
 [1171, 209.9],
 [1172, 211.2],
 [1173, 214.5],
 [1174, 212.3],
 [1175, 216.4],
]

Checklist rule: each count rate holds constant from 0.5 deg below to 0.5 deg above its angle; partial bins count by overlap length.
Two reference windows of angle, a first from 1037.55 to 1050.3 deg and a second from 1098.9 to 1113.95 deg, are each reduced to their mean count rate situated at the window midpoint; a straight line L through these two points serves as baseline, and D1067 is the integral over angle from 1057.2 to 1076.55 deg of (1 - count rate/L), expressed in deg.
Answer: 2.9 deg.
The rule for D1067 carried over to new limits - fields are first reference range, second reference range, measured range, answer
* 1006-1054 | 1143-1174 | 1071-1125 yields 5.0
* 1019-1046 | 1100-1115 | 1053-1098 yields 8.8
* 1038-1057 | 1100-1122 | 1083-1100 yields 6.0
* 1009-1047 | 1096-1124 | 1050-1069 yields -1.5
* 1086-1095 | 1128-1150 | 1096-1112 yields -4.4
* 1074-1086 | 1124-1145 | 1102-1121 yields -4.1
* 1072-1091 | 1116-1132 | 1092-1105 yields -0.6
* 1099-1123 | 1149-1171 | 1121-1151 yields -0.7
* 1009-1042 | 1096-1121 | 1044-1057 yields -2.7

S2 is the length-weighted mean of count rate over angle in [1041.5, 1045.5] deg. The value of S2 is 178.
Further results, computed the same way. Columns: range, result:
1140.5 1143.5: 205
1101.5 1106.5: 185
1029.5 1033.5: 146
